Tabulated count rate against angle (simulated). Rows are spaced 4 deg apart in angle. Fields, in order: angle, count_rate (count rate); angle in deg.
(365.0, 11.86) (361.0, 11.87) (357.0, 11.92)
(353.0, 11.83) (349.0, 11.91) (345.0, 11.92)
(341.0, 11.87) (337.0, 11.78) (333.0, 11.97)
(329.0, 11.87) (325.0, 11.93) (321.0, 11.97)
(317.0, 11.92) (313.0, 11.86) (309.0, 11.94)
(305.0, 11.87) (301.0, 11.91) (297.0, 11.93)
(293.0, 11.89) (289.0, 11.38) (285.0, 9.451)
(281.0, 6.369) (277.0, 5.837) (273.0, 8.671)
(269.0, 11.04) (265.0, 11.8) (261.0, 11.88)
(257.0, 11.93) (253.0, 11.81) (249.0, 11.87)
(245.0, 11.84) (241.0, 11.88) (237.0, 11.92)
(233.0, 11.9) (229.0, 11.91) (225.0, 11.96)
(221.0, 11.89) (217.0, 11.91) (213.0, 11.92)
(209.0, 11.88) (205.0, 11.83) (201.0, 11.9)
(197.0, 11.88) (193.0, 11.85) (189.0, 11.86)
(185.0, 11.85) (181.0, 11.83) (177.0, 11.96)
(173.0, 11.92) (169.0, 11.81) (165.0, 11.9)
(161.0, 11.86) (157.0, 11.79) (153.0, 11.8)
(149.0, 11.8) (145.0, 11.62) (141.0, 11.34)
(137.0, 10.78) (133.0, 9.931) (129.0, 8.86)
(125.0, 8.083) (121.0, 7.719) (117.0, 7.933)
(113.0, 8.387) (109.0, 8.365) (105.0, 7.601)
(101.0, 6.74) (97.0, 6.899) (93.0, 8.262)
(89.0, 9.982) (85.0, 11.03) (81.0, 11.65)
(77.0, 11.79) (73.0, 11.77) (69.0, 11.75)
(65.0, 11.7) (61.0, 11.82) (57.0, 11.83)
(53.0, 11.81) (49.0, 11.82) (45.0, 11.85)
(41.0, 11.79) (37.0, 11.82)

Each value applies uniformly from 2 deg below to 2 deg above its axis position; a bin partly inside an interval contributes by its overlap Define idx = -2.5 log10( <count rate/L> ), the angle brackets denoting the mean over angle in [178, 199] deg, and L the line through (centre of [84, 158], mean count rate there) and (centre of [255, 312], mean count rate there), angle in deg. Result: -0.20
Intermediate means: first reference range 9.36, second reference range 10.6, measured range 11.9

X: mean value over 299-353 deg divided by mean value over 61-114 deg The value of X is 1.2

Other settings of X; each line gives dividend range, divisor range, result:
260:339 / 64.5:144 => 1.15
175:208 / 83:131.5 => 1.42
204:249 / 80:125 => 1.40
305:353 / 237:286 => 1.14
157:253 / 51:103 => 1.13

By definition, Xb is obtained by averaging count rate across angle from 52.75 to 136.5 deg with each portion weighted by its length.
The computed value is 9.69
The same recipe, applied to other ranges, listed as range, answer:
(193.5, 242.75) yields 11.9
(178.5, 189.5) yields 11.8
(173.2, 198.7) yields 11.9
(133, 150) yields 11.2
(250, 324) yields 10.9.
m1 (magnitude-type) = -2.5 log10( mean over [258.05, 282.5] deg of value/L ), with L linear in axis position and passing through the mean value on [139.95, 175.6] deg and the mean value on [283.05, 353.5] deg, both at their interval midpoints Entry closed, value 0.24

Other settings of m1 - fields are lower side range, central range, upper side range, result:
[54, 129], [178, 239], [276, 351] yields -0.14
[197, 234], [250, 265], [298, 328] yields 0.00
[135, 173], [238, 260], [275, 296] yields -0.21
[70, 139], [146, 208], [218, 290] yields -0.18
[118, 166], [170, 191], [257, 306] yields -0.13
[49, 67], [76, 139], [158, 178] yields 0.30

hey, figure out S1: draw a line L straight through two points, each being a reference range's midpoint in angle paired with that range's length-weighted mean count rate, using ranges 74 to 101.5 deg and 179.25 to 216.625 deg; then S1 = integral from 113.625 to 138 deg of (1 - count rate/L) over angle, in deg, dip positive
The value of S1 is 3.9 deg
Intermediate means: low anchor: 9.71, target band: 8.78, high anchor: 11.9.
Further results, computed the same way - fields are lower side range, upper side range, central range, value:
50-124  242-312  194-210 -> -2.2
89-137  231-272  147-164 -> -4.6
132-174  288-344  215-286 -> 5.0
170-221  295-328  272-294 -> 5.7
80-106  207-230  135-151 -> -2.1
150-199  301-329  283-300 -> 1.0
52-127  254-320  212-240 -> -4.0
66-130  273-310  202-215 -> -2.8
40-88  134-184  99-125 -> 8.6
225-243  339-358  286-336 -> 0.3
